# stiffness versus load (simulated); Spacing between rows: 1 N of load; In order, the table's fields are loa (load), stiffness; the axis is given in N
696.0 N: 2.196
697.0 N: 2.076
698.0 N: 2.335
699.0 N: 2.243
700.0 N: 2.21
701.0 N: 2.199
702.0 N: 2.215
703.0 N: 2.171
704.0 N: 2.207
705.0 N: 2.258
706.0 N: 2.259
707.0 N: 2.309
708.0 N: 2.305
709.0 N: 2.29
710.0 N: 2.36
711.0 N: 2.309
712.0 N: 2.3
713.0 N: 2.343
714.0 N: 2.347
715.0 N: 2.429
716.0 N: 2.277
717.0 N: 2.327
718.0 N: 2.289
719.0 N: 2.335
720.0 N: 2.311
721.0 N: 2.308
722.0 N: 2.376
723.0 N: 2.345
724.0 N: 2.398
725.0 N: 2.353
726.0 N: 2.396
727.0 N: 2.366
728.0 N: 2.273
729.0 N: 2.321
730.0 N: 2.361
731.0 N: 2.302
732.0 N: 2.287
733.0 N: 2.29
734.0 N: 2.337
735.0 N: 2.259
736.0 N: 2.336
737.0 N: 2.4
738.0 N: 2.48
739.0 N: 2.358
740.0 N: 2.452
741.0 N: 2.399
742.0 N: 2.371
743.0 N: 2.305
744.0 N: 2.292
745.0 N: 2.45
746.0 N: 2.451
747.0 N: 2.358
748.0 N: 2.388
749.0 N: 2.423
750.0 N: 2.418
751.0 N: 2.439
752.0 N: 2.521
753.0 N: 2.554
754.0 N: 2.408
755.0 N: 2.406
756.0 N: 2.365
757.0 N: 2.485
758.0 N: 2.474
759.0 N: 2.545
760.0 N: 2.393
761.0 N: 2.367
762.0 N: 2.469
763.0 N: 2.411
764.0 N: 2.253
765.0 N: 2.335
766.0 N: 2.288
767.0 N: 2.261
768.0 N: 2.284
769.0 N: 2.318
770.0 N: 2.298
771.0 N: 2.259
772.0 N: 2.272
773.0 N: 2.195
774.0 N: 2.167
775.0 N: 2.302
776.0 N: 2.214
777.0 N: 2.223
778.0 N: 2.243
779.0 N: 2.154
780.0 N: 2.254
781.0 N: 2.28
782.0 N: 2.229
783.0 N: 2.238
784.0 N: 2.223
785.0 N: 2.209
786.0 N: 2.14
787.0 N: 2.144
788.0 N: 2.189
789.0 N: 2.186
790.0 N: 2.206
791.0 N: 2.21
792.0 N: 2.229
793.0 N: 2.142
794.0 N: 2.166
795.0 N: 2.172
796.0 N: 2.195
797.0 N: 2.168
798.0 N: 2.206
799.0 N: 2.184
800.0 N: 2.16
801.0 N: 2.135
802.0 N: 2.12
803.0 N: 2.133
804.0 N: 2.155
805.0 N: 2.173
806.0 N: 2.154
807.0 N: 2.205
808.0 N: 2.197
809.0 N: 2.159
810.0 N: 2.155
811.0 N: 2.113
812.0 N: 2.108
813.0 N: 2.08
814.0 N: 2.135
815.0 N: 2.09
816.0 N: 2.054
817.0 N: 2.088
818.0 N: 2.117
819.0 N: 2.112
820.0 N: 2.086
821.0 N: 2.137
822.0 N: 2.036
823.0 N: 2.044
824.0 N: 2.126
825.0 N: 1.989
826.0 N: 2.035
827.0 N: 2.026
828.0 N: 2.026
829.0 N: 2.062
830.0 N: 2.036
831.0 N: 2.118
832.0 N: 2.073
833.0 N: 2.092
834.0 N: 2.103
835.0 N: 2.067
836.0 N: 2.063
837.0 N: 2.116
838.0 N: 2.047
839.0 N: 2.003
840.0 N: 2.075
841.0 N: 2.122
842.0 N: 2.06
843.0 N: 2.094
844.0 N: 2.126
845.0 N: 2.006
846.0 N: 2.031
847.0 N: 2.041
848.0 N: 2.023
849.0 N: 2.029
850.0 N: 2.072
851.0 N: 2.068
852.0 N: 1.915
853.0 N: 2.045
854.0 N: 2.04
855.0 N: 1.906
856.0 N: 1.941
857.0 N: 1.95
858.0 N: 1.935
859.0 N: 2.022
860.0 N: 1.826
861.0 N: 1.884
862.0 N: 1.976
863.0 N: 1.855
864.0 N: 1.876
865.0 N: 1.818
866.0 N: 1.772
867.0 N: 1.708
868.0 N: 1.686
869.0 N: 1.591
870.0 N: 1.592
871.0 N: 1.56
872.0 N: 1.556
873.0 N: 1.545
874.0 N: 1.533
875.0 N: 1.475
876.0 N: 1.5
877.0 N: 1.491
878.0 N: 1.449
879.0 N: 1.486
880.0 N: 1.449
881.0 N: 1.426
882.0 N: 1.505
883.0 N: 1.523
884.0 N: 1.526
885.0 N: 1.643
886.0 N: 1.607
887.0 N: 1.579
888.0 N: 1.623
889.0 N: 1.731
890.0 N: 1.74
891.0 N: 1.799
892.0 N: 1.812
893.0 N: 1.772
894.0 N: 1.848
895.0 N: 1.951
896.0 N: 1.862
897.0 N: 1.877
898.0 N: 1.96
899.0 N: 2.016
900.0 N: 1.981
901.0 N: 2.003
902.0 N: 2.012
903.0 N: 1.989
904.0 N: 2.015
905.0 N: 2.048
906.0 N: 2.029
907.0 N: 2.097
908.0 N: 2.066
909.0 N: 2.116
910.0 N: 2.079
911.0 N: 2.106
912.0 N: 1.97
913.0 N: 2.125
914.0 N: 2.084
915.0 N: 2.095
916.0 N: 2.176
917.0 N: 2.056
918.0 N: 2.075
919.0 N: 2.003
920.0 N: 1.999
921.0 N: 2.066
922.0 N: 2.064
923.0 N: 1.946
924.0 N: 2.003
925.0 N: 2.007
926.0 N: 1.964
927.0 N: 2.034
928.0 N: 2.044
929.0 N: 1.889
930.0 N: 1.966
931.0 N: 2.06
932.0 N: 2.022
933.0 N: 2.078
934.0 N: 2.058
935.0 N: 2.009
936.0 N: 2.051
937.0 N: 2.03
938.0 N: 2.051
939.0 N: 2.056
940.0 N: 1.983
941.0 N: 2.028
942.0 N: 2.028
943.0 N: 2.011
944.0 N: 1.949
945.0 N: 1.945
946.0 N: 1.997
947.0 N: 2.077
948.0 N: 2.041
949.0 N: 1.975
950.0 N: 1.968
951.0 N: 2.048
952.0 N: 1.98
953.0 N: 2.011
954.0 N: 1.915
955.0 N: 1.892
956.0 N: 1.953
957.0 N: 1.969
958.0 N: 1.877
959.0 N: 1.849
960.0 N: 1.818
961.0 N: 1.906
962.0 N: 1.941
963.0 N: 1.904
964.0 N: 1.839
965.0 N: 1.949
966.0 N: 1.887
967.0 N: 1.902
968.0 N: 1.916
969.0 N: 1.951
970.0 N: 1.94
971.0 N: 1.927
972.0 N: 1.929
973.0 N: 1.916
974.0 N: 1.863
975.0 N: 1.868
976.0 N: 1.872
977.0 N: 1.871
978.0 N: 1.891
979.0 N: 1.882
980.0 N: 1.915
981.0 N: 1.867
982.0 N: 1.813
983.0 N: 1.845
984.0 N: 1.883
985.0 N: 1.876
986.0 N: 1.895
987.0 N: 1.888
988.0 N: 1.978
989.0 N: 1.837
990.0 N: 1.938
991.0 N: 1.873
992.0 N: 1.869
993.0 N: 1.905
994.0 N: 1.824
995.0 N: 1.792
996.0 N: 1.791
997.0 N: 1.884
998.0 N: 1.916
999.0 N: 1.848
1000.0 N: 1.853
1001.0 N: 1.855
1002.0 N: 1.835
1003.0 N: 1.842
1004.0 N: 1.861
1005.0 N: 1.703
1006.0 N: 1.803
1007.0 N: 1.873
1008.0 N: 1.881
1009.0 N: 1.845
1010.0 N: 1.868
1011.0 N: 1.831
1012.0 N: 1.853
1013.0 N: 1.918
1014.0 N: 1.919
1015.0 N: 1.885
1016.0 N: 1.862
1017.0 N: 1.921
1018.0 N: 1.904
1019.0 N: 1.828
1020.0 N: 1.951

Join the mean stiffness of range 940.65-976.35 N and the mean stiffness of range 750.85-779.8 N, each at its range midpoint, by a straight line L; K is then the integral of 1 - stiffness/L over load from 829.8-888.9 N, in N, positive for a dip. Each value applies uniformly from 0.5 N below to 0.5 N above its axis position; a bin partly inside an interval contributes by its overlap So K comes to 8.7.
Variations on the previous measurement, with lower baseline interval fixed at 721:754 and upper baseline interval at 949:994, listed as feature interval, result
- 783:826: 1.88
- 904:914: -0.19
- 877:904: 4.29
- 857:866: 0.98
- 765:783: 0.40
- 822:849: 1.46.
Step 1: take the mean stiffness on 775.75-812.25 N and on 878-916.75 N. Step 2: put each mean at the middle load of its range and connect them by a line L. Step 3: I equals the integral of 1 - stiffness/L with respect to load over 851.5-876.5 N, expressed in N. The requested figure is 2.3 N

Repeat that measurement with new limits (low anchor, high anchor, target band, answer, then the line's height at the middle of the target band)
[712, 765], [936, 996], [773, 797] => 0.8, 2.28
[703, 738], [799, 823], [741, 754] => -0.9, 2.26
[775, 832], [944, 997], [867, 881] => 3.5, 2.05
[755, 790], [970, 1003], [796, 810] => 0.4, 2.23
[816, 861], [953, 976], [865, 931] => 4.6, 1.98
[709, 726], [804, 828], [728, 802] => -2.5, 2.23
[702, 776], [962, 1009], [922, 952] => -0.7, 1.97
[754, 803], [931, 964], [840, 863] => 1.5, 2.14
